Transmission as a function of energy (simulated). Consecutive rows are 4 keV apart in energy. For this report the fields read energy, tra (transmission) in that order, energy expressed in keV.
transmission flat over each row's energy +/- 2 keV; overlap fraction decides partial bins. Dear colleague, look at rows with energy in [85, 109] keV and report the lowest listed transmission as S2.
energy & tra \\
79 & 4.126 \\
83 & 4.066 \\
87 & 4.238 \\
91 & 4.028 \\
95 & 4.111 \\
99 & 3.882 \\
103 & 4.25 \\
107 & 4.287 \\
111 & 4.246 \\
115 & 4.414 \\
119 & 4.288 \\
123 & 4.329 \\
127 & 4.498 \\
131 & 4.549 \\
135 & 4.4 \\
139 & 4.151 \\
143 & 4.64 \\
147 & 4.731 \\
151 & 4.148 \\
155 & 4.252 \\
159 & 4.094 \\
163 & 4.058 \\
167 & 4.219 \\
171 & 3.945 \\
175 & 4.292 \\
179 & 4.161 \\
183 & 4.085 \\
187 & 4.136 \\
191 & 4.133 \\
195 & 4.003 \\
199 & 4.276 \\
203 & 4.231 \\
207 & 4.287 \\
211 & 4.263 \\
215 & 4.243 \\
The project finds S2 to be 3.882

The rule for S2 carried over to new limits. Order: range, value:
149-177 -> 3.945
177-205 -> 4.003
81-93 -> 4.028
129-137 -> 4.4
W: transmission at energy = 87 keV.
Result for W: 4.238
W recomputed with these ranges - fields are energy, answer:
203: 4.231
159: 4.094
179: 4.161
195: 4.003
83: 4.066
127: 4.498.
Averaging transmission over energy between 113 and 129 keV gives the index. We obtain 4.38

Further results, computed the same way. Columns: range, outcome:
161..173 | 4.07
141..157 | 4.44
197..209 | 4.26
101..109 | 4.27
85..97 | 4.13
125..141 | 4.4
